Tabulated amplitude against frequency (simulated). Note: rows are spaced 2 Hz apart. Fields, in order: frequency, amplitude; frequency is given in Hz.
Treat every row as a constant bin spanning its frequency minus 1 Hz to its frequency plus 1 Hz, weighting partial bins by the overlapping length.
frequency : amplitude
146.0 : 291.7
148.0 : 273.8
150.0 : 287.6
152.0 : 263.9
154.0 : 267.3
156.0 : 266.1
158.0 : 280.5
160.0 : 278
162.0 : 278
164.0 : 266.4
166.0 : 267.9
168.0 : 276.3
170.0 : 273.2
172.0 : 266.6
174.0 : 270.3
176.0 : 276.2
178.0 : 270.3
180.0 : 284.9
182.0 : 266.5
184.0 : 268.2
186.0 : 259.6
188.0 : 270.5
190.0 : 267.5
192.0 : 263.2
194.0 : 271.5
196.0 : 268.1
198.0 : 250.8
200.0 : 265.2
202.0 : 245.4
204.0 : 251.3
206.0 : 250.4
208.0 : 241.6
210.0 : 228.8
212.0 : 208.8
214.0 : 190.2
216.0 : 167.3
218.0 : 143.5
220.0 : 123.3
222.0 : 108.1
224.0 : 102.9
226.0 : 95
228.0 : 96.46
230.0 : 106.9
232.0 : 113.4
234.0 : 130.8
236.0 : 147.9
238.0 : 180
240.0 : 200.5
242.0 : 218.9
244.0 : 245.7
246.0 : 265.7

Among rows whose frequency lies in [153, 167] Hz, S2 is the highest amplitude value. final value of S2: 280.5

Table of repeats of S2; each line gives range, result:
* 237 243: 218.9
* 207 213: 241.6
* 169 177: 276.2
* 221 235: 130.8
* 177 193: 284.9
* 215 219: 167.3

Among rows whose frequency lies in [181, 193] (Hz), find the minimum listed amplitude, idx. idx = 259.6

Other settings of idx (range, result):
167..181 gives 266.6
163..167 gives 266.4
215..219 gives 143.5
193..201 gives 250.8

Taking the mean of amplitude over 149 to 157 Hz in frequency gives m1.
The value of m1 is 271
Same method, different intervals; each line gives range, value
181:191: 266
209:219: 188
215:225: 129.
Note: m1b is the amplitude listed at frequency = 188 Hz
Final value 270.5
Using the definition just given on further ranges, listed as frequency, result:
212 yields 208.8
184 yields 268.2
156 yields 266.1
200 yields 265.2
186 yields 259.6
